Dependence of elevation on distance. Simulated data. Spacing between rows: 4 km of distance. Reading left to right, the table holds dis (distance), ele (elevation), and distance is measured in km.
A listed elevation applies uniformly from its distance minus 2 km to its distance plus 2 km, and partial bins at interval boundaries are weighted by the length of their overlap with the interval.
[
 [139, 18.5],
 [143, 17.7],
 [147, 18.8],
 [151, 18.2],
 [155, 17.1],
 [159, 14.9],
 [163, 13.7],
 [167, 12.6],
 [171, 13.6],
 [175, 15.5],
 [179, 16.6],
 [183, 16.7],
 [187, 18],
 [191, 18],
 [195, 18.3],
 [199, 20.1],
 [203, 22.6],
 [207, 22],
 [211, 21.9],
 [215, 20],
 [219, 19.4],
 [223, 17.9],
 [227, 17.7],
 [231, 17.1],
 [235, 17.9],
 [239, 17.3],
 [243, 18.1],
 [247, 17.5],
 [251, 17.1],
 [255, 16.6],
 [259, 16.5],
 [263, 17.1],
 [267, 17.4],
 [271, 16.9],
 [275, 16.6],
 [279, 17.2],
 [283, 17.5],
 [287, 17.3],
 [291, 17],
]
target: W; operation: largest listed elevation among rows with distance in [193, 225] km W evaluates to 22.6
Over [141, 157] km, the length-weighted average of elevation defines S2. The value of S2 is 18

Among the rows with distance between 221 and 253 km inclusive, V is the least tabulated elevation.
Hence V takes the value 17.1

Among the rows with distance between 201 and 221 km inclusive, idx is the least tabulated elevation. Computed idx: 19.4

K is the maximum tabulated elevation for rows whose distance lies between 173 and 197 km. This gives 18.3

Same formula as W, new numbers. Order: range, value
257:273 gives 17.4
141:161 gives 18.8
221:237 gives 17.9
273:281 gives 17.2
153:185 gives 17.1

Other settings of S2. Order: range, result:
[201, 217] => 21.6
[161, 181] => 14.4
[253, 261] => 16.6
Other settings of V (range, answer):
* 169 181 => 13.6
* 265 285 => 16.6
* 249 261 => 16.5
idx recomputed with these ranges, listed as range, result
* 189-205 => 18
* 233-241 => 17.3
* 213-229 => 17.7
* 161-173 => 12.6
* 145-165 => 13.7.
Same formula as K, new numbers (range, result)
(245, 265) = 17.5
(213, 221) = 20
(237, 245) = 18.1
